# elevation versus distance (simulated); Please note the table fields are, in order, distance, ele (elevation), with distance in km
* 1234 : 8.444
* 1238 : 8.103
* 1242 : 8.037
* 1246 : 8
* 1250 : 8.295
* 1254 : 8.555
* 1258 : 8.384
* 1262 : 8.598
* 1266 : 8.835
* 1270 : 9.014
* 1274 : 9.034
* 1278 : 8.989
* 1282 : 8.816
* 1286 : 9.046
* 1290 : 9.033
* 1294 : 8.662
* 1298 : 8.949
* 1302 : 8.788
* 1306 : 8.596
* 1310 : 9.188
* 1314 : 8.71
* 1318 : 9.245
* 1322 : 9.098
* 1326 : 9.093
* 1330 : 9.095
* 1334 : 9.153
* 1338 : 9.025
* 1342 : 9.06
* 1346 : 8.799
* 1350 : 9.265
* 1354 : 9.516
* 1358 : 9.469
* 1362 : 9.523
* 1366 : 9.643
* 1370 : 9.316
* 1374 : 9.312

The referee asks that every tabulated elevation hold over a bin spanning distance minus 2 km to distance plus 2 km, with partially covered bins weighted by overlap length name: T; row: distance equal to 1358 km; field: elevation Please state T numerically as 9.469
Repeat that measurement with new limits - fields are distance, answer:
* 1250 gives 8.295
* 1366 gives 9.643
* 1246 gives 8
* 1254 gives 8.555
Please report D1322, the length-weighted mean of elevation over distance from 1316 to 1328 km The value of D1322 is 9.15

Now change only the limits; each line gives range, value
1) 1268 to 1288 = 8.98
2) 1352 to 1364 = 9.5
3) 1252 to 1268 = 8.59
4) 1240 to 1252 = 8.11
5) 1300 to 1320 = 8.91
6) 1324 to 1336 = 9.11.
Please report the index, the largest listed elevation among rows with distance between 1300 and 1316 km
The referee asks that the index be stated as 9.188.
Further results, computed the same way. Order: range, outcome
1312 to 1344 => 9.245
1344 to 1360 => 9.516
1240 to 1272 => 9.014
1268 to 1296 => 9.046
